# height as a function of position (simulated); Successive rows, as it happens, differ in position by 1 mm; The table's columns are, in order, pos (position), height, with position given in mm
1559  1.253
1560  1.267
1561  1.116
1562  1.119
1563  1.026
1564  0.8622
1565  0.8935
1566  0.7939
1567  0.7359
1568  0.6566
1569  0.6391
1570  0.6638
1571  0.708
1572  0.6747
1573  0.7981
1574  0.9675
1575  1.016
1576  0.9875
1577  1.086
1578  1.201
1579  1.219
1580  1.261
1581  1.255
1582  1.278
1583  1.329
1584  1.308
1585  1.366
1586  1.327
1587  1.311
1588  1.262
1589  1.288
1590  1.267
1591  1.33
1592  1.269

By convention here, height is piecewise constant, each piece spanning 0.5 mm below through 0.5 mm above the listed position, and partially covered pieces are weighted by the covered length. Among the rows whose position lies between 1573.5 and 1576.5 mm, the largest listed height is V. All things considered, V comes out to 1.016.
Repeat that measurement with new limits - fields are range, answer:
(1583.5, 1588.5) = 1.366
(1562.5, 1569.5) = 1.026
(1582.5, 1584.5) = 1.329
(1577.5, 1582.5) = 1.278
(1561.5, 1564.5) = 1.119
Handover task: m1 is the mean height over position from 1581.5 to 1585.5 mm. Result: 1.32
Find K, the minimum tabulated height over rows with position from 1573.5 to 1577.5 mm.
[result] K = 0.9675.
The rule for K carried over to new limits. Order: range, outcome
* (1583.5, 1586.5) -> 1.308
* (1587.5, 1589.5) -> 1.262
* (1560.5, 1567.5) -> 0.7359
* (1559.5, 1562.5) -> 1.116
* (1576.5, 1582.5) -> 1.086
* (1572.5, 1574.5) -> 0.7981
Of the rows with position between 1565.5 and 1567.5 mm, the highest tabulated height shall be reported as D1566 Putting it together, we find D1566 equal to 0.7939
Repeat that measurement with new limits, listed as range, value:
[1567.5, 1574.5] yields 0.9675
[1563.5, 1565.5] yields 0.8935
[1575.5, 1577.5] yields 1.086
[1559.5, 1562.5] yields 1.267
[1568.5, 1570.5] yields 0.6638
